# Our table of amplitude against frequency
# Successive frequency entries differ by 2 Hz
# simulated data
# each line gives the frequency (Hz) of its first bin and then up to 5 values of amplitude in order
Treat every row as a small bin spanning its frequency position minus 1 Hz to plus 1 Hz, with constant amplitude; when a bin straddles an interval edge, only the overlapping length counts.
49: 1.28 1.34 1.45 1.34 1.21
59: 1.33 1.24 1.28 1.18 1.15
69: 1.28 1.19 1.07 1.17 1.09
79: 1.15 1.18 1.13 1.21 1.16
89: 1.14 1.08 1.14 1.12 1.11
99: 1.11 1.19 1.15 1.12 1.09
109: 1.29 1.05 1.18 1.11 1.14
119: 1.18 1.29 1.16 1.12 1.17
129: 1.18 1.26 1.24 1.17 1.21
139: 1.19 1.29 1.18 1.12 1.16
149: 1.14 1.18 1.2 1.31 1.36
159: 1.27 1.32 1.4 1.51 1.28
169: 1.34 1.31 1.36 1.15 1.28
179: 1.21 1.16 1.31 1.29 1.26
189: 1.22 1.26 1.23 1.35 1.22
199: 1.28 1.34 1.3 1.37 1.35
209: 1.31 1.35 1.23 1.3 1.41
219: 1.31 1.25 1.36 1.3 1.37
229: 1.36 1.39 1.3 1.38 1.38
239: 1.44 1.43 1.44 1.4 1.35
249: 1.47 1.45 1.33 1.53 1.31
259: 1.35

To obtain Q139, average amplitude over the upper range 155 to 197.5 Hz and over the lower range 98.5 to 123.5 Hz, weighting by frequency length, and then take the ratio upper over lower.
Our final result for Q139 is 1.11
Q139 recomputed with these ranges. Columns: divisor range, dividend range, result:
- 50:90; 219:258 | 1.14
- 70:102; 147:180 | 1.13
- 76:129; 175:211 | 1.11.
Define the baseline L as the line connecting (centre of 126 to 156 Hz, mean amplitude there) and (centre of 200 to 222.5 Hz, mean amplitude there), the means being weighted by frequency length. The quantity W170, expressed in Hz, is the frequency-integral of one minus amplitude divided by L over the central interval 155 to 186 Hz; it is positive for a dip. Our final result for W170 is -1.3 Hz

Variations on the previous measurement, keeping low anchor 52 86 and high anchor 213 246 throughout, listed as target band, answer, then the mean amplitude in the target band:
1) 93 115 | 1.9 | 1.14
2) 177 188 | 0.6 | 1.25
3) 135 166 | 0.9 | 1.25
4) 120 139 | 1.0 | 1.2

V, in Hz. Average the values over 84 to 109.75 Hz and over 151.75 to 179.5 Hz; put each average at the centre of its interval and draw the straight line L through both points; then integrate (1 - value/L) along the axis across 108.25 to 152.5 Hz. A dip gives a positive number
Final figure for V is 1.52 Hz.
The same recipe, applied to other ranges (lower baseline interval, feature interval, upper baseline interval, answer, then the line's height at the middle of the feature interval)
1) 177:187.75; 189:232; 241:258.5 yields 0.06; 1.32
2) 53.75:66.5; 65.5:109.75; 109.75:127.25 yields 2.26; 1.21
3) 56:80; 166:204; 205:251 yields 1.29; 1.32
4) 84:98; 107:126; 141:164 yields 0.26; 1.18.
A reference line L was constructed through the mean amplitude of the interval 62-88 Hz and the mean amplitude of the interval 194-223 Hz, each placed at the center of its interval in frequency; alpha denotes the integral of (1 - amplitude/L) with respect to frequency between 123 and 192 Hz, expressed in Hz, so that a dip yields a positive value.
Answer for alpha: 0.76 Hz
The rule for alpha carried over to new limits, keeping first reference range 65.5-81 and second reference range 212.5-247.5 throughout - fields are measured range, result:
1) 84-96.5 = 0.4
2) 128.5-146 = 0.5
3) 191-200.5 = 0.3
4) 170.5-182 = 0.4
